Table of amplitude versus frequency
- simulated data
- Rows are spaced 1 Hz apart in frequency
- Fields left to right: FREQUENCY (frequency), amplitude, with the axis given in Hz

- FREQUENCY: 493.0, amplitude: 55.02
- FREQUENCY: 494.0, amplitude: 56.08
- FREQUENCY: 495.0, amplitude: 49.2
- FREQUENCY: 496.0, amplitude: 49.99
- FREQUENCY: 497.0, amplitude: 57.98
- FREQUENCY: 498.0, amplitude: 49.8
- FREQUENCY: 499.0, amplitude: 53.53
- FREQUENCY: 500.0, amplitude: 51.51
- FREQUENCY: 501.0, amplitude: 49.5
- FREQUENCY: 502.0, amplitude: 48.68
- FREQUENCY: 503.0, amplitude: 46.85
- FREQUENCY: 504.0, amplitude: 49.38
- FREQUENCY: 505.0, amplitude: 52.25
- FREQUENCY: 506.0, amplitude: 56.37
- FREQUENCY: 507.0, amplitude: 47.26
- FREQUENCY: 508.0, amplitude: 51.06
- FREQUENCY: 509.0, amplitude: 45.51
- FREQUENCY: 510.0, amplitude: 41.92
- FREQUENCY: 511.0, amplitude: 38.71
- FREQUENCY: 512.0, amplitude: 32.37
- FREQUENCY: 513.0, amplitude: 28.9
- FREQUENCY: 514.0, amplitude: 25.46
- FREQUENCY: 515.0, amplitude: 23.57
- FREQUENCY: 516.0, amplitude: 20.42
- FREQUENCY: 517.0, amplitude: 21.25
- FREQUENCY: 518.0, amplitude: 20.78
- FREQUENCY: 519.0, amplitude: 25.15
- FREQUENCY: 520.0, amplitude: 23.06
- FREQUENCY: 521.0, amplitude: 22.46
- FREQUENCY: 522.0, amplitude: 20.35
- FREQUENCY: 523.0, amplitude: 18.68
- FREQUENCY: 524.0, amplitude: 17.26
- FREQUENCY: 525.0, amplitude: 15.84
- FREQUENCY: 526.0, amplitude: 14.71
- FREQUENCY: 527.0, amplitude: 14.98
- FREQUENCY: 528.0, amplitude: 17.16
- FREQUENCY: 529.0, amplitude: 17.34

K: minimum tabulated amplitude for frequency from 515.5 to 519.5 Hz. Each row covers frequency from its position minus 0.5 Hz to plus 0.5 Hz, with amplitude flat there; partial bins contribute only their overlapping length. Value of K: 20.42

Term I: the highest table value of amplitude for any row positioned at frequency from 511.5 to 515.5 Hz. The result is 32.37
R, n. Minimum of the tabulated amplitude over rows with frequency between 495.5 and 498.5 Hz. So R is 49.8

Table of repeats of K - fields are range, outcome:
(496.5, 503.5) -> 46.85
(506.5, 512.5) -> 32.37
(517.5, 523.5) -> 18.68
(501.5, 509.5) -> 45.51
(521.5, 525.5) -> 15.84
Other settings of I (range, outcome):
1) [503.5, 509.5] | 56.37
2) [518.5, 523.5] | 25.15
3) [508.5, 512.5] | 45.51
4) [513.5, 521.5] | 25.46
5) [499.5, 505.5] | 52.25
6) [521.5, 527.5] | 20.35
